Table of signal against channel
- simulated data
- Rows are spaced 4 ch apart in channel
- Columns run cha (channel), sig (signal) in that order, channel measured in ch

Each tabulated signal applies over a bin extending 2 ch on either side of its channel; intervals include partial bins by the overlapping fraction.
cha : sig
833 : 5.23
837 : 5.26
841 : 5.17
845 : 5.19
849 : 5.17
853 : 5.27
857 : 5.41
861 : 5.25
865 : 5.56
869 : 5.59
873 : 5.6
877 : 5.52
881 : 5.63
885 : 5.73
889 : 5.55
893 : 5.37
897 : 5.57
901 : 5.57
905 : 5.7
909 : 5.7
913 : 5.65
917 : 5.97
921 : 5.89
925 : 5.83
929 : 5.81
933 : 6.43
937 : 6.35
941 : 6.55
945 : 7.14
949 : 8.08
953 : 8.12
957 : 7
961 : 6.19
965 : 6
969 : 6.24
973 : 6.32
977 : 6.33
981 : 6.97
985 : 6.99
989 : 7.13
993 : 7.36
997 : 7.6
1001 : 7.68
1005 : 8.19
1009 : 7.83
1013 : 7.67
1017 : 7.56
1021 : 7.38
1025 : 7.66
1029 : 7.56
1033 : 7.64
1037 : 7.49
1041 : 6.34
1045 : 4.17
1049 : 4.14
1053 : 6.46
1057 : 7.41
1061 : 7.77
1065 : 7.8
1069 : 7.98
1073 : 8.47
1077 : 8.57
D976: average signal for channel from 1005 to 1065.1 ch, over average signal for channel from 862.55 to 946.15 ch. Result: 1.2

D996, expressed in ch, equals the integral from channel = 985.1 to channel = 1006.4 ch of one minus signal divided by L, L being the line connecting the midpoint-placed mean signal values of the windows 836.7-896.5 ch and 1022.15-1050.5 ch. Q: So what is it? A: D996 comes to -4.36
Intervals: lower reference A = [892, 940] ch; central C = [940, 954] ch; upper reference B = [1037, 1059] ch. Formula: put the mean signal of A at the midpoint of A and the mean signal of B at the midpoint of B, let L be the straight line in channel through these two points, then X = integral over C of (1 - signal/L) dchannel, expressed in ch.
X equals -3.93 ch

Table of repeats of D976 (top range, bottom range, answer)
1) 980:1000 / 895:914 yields 1.29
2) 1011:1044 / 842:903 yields 1.34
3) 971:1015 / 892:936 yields 1.26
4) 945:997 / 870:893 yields 1.24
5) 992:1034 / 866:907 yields 1.37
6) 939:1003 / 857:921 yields 1.25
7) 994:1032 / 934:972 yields 1.12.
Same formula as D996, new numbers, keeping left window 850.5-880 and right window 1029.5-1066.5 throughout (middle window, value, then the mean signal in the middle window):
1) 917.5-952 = -3.7 ch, 6.53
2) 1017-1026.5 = -1.6 ch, 7.52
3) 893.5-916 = 0.3 ch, 5.63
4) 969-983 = -0.8 ch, 6.5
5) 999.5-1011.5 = -3.0 ch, 7.9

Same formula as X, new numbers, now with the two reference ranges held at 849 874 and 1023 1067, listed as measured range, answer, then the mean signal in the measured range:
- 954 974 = -0.9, 6.44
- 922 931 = 0.1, 5.83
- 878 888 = -0.1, 5.65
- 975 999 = -2.7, 7.06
